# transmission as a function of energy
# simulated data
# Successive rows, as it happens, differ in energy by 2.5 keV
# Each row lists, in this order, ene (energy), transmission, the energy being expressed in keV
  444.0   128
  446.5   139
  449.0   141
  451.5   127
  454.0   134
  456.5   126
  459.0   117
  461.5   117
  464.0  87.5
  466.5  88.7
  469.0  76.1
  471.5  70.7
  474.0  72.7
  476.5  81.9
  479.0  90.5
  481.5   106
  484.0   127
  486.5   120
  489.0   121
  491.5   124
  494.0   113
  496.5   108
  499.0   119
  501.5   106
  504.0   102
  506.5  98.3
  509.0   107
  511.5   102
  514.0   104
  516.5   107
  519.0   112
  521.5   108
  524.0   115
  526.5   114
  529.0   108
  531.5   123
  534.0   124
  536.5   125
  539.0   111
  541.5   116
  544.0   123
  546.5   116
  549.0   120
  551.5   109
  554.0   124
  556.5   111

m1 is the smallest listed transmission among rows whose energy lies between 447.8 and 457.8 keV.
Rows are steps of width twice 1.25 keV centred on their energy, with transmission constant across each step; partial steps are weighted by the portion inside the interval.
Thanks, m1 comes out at 126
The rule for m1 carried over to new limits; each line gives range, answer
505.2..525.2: 98.3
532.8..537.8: 124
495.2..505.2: 102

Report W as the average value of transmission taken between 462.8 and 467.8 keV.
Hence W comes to 88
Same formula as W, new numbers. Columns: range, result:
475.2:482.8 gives 92.9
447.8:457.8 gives 132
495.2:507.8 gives 107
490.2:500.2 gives 116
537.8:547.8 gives 117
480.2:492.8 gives 119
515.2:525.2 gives 110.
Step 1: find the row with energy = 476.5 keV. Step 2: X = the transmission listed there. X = 81.9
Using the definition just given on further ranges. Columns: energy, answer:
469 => 76.1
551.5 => 109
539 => 111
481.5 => 106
